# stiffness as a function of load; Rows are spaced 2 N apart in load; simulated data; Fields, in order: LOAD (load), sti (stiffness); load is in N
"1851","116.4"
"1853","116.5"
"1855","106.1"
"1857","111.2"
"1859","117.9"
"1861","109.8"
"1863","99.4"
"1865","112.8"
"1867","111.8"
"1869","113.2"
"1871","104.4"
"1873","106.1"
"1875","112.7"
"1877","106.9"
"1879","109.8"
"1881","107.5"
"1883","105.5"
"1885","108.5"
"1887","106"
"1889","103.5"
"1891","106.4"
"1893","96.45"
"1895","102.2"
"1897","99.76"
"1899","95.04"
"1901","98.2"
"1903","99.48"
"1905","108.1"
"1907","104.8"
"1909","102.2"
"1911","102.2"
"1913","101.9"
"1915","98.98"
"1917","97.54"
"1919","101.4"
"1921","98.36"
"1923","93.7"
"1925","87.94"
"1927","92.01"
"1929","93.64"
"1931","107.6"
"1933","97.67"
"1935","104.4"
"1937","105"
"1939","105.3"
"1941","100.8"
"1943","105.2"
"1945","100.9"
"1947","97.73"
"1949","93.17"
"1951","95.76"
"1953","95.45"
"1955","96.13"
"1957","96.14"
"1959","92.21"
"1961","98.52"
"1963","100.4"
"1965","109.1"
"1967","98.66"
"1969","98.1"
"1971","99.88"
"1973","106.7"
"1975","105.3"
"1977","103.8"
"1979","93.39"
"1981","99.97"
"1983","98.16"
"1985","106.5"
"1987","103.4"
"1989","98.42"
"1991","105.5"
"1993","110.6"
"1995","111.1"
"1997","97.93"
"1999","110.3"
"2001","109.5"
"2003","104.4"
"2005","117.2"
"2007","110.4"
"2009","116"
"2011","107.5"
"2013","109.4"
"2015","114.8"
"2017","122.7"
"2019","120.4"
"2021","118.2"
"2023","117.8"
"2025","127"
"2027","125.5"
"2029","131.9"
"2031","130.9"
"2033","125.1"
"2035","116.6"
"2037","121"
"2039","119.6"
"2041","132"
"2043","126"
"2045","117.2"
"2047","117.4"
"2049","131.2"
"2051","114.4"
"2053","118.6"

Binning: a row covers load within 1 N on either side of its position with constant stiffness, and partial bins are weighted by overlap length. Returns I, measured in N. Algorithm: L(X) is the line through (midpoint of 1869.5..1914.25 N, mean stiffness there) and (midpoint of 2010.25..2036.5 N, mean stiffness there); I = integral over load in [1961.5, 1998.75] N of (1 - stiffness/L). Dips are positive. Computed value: 4.05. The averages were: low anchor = 104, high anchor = 121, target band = 103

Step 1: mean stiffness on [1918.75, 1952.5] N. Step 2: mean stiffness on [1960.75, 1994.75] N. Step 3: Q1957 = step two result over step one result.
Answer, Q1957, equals 1.0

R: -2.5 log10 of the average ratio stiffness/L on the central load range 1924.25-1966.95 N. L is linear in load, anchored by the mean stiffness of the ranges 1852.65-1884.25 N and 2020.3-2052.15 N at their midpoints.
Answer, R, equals 0.17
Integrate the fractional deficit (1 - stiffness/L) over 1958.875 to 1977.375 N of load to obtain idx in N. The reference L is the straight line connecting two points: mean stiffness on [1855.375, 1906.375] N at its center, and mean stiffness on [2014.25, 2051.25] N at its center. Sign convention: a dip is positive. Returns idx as 2.26 N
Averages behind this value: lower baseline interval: 106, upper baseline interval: 123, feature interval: 102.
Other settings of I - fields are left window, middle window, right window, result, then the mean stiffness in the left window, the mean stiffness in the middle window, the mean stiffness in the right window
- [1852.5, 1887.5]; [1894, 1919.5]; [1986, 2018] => 1.9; 109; 101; 109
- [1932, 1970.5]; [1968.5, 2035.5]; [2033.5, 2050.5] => 0.9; 99.5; 111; 122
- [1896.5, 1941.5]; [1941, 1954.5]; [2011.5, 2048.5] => 0.9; 99.8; 98.2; 122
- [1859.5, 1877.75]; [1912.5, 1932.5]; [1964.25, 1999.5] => 1.7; 109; 97.2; 103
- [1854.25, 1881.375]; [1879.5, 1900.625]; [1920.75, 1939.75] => 0.5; 109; 103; 98.5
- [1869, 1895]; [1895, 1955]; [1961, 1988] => 2.7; 106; 99.4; 102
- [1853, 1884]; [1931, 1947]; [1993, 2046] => 1.5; 109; 103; 118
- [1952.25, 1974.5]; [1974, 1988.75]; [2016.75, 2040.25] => 0.6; 99.4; 101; 123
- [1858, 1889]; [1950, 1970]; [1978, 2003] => 1.3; 109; 98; 104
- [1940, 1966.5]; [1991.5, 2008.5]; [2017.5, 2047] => 0.6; 98.6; 109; 123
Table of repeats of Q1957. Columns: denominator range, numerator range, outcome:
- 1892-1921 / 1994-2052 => 1.17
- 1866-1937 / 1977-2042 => 1.11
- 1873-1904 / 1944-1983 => 0.95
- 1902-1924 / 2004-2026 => 1.16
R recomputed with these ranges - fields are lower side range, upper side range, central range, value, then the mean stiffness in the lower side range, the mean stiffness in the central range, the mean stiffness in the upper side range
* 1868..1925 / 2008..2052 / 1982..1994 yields 0.12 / 103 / 104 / 121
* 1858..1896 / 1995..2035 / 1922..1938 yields 0.14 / 107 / 97.7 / 117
